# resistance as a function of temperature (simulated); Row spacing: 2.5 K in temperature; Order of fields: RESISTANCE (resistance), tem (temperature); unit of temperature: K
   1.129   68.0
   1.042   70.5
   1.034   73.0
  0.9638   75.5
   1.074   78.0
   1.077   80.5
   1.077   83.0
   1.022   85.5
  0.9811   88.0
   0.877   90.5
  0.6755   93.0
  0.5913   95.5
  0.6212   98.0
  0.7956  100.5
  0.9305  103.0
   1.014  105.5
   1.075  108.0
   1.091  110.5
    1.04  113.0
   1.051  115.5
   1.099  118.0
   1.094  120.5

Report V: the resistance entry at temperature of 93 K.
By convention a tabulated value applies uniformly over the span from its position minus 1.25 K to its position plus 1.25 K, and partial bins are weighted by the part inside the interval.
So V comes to 0.6755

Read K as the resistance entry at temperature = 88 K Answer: 0.9811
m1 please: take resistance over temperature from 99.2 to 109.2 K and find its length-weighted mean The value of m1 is 0.952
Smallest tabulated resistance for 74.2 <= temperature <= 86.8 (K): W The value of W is 0.9638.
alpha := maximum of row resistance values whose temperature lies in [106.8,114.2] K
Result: 1.091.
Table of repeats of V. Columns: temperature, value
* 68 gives 1.129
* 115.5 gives 1.051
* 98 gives 0.6212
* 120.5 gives 1.094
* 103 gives 0.9305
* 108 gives 1.075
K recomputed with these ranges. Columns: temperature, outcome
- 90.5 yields 0.877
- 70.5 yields 1.042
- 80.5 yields 1.077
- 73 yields 1.034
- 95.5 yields 0.5913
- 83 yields 1.077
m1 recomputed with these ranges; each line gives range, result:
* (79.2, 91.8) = 1.01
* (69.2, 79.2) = 1.03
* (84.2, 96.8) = 0.83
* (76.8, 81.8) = 1.08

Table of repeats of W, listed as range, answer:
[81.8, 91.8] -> 0.877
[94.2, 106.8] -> 0.5913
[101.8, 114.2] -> 0.9305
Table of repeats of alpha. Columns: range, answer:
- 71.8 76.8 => 1.034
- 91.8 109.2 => 1.075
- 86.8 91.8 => 0.9811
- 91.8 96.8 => 0.6755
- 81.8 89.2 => 1.077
